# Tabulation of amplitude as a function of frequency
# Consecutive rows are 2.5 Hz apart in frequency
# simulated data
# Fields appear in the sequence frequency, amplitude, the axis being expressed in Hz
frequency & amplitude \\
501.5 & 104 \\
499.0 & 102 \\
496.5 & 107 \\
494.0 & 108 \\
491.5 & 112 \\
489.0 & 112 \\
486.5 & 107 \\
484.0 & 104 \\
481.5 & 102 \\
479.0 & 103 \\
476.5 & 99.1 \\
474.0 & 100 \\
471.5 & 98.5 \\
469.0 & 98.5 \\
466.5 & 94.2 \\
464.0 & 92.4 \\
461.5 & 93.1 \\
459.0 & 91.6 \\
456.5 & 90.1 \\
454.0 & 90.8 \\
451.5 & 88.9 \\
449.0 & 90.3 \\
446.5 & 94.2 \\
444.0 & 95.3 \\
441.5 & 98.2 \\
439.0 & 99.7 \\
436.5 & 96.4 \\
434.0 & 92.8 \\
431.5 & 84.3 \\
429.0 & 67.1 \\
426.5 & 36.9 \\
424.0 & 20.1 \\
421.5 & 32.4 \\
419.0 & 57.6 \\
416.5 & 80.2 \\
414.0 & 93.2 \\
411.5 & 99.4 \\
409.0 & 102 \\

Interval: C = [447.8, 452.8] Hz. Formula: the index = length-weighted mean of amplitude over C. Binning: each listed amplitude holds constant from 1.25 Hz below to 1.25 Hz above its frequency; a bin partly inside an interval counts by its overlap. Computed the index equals 89.6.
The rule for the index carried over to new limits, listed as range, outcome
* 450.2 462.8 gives 90.9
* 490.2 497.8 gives 109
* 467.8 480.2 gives 99.8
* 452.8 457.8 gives 90.5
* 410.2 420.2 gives 82.8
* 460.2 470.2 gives 94.5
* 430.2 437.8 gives 91.1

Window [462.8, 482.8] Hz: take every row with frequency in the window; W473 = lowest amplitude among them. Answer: 92.4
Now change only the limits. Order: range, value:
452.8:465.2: 90.1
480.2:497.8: 102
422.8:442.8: 20.1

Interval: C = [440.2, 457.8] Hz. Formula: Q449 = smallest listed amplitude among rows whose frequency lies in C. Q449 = 88.9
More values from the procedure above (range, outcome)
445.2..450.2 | 90.3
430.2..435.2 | 84.3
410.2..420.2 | 57.6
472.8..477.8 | 99.1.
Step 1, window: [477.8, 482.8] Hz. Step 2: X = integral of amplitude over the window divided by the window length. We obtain 103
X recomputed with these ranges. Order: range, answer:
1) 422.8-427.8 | 29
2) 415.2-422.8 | 56.7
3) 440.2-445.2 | 96.8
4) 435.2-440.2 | 98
